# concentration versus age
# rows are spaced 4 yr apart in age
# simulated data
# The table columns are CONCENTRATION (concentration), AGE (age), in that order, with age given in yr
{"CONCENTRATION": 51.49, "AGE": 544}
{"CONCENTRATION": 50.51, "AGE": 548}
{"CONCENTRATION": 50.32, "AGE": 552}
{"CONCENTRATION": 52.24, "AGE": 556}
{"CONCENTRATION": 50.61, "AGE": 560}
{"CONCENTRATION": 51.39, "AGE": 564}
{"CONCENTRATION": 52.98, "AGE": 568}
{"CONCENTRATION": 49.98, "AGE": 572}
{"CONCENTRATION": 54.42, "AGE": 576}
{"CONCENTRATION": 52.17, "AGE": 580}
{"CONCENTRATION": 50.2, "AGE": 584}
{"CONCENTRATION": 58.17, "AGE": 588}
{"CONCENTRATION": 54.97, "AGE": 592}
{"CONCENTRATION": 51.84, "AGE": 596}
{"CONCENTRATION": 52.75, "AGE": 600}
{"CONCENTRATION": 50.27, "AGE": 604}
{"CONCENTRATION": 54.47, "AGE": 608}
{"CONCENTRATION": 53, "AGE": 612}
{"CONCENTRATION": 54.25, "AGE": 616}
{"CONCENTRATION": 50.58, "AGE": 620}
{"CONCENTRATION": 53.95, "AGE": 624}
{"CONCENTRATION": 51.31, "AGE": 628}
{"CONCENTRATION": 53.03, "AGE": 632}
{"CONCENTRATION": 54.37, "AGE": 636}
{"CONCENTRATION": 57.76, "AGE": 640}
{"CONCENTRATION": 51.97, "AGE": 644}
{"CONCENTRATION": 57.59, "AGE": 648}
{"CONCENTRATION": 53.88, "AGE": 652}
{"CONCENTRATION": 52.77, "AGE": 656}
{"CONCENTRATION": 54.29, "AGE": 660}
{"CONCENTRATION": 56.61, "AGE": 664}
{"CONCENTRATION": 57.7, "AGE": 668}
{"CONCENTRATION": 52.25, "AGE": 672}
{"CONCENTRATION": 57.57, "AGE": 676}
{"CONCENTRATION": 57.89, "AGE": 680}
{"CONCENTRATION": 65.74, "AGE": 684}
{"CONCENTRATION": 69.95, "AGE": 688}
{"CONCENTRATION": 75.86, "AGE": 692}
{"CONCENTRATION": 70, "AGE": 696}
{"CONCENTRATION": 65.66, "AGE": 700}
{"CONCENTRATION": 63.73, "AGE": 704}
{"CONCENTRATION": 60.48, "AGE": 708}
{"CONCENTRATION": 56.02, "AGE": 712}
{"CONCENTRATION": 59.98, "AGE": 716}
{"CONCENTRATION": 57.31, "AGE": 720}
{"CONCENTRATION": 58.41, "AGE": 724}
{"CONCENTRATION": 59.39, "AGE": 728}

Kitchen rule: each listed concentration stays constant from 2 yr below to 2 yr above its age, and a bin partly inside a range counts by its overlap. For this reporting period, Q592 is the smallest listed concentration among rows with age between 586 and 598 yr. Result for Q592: 51.84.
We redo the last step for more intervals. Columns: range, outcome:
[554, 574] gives 49.98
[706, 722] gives 56.02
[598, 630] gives 50.27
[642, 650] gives 51.97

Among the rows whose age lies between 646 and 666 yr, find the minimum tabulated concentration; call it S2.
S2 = 52.77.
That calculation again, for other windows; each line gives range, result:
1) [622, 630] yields 51.31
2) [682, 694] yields 65.74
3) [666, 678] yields 52.25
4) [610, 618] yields 53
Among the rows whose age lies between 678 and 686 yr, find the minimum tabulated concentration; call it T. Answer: 57.89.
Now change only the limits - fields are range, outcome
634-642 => 54.37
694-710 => 60.48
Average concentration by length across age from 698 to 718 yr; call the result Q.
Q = 61.2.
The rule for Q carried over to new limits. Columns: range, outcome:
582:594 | 54.4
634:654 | 55.1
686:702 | 70.4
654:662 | 53.5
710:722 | 57.8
